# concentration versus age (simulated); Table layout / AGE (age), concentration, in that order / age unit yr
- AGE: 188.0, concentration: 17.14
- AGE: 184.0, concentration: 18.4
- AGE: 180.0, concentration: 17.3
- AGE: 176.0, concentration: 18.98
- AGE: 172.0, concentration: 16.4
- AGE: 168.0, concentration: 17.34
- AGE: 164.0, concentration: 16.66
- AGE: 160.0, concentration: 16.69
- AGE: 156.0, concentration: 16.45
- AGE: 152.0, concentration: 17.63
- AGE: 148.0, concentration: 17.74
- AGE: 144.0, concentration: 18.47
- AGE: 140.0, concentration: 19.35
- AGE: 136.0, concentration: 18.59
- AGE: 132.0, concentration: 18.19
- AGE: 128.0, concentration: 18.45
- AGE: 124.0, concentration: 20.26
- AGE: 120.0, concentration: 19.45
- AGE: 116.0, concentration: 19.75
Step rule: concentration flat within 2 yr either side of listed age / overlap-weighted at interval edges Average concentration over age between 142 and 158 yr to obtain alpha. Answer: 17.6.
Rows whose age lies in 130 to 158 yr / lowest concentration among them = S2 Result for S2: 16.45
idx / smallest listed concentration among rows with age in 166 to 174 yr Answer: 16.4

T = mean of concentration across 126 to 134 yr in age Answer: 18.3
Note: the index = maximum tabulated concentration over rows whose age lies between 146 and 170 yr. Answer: 17.74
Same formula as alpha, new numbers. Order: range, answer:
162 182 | 17.3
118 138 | 19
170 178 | 17.7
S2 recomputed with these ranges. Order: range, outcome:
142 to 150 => 17.74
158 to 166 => 16.66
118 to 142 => 18.19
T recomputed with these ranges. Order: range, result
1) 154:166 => 16.6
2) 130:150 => 18.5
